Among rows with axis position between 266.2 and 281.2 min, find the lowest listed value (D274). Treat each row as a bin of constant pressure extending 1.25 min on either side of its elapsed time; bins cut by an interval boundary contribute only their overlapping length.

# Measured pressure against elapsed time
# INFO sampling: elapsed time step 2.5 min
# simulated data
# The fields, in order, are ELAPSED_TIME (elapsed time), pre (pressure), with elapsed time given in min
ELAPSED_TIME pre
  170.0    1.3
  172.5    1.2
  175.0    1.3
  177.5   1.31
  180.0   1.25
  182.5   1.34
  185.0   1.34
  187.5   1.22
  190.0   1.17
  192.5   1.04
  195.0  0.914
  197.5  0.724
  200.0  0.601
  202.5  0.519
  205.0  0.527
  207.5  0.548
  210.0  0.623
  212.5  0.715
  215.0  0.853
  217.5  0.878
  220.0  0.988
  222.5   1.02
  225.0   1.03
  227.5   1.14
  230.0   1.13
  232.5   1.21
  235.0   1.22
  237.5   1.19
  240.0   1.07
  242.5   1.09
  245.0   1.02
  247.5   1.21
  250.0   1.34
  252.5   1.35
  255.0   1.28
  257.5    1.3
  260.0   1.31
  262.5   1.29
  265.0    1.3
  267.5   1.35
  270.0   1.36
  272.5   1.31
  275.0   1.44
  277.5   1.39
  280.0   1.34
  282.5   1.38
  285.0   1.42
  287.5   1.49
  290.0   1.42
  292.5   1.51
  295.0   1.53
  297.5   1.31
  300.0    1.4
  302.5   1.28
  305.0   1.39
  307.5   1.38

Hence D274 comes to 1.31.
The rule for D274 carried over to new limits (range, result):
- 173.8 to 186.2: 1.25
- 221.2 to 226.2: 1.02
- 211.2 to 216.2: 0.715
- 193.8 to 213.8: 0.519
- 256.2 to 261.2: 1.3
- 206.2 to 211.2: 0.548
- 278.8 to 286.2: 1.34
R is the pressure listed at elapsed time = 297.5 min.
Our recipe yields 1.31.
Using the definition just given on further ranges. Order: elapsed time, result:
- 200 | 0.601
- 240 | 1.07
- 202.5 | 0.519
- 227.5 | 1.14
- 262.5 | 1.29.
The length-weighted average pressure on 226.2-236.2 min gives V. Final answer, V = 1.17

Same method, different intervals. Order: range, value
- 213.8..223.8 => 0.936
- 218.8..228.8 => 1.05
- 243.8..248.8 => 1.12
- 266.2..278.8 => 1.37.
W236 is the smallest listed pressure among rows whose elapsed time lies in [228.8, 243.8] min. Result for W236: 1.07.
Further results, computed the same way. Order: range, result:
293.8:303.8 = 1.28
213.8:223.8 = 0.853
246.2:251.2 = 1.21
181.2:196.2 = 0.914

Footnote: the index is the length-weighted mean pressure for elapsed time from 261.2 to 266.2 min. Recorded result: 1.3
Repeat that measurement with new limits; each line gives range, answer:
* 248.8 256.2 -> 1.32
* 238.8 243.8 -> 1.08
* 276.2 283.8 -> 1.37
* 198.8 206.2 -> 0.549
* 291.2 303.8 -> 1.41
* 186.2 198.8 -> 1.01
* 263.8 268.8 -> 1.33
